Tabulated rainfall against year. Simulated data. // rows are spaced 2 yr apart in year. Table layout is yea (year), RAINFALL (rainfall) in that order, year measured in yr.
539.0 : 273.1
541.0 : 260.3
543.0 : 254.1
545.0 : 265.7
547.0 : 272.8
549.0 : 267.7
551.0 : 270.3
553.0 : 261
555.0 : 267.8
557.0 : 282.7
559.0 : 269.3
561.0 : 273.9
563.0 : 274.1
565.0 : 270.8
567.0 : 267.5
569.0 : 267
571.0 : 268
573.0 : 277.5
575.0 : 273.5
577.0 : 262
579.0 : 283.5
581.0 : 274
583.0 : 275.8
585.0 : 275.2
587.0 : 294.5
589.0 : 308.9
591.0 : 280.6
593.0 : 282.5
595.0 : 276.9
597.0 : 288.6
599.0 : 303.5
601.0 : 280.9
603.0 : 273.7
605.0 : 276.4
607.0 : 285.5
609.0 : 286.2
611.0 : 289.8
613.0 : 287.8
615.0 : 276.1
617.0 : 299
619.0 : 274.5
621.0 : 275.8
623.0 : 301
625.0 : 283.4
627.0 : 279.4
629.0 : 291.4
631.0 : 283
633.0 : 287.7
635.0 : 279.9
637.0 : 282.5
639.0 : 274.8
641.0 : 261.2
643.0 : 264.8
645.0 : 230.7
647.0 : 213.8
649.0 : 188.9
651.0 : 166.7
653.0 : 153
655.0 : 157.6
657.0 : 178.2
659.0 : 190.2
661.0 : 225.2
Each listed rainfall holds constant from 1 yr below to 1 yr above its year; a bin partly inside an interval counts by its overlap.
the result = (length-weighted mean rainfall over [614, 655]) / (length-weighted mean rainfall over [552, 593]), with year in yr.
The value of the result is 0.93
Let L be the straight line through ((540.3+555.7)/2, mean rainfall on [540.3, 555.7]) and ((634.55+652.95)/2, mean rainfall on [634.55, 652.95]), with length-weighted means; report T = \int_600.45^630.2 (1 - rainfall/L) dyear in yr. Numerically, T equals -4.94 yr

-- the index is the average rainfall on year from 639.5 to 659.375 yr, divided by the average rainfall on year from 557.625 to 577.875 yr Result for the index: 0.7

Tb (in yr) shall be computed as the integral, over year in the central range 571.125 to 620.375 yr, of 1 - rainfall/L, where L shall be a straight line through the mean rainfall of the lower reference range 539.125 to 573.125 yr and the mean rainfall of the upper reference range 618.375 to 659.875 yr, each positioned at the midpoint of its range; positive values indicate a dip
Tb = -5.0 yr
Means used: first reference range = 269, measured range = 282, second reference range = 244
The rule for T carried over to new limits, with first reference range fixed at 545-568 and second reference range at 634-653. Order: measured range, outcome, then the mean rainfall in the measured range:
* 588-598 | -1.2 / 288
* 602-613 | -1.4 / 283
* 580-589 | -0.8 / 283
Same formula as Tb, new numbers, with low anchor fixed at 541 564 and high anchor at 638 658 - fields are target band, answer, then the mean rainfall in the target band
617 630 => -3.5 yr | 285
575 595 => -2.7 yr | 281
